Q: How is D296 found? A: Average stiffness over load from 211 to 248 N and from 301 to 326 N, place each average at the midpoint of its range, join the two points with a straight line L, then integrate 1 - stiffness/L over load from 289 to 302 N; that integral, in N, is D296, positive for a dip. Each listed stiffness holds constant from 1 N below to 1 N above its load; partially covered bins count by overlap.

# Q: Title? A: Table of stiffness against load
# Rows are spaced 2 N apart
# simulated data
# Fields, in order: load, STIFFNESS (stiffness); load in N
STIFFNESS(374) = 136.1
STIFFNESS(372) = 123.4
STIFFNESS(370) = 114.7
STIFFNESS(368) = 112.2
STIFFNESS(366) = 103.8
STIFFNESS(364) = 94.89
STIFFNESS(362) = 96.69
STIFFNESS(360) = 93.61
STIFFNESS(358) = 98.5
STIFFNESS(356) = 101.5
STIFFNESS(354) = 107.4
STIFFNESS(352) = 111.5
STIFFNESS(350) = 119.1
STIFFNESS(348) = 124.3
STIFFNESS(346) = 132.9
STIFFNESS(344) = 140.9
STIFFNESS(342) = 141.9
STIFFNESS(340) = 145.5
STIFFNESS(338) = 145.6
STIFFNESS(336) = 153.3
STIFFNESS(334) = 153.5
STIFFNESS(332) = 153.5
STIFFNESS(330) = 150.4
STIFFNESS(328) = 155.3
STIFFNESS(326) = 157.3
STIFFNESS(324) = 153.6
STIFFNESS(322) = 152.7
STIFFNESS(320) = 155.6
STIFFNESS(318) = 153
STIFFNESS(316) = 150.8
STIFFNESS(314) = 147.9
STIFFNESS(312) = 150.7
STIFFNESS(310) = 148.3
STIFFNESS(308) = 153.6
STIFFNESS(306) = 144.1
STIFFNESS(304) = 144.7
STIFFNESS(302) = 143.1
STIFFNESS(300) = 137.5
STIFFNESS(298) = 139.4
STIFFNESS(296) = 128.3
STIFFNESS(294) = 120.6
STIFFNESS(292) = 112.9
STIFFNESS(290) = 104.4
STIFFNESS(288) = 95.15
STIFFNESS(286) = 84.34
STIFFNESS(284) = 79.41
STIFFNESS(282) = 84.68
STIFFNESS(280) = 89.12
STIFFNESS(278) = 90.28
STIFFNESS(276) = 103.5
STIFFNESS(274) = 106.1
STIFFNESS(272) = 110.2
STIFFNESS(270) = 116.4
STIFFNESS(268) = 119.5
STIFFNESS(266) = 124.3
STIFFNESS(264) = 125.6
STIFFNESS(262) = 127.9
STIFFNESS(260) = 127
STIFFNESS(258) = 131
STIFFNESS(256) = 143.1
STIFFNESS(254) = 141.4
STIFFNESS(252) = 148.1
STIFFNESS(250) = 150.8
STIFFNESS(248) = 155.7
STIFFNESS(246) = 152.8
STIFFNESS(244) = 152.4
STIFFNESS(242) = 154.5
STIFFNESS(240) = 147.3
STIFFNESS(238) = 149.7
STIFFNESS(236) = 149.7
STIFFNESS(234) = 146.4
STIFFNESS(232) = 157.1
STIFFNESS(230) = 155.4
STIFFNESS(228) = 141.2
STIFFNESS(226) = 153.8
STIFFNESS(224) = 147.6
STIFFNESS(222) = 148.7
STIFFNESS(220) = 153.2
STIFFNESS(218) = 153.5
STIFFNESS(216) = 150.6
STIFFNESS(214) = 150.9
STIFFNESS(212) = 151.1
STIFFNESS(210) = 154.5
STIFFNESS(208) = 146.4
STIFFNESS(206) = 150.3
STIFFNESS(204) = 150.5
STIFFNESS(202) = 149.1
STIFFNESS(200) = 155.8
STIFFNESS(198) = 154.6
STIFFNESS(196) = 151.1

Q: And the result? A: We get 2.2 N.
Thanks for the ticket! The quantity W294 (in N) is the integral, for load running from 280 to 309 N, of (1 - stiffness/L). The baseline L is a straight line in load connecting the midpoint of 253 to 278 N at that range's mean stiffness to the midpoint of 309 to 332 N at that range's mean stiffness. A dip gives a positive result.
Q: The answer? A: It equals 4.2 N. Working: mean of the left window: 122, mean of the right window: 152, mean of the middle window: 118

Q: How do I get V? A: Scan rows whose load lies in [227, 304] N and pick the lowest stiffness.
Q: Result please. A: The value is 79.41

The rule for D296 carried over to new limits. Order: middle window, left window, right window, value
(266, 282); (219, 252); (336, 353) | 4.4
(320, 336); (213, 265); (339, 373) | -4.0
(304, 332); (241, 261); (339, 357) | -4.3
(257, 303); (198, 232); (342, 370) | 6.9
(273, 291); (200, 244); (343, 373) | 5.5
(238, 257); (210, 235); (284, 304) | -1.4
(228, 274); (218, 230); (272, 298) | -3.9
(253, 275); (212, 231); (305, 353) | 3.5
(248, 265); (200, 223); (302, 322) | 1.4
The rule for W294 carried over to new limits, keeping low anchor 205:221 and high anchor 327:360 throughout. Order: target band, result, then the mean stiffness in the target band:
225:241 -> -0.2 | 150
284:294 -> 2.9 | 99.4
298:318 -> -1.4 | 147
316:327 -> -1.5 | 154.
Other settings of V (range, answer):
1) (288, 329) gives 95.15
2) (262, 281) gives 89.12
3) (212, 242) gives 141.2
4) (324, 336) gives 150.4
